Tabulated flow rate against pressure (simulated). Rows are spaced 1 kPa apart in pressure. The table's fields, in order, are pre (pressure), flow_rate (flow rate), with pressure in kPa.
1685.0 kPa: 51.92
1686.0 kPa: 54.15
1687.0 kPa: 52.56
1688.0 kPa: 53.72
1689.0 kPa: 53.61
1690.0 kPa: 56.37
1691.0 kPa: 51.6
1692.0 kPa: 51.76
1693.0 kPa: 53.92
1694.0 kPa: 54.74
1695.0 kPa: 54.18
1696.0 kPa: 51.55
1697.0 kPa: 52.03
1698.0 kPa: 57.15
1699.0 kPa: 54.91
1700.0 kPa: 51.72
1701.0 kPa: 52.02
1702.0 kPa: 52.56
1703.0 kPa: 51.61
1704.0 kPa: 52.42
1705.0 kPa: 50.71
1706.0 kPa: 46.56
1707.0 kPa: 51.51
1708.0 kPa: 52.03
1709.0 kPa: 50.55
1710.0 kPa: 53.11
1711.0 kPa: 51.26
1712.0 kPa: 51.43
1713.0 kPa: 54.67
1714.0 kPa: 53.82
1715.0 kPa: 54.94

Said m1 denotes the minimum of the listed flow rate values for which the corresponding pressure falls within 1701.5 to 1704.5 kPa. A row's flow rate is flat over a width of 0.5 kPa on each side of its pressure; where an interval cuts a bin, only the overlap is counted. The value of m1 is 51.61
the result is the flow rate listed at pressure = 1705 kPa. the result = 50.71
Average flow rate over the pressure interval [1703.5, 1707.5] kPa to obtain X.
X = 50.3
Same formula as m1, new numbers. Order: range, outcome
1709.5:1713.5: 51.26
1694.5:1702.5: 51.55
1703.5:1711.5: 46.56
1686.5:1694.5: 51.6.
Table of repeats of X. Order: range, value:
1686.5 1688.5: 53.1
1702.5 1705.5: 51.6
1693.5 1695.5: 54.5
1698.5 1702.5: 52.8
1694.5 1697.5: 52.6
